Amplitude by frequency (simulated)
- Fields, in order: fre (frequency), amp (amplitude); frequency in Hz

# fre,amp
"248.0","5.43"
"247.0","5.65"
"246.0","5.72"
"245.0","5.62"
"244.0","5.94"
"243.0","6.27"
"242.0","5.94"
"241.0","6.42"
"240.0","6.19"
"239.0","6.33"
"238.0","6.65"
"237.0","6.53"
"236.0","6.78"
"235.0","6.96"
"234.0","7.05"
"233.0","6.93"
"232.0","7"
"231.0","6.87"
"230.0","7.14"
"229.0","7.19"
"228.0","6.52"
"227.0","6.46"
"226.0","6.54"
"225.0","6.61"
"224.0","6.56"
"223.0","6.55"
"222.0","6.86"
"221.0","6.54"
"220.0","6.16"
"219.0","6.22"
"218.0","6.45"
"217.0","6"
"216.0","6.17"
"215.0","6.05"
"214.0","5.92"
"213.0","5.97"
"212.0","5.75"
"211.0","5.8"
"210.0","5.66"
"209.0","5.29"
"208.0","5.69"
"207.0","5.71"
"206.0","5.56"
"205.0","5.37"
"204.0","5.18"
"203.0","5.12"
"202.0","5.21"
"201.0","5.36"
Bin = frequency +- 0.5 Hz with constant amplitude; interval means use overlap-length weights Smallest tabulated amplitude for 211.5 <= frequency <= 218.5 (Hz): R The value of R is 5.75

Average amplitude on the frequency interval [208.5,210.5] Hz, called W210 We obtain 5.47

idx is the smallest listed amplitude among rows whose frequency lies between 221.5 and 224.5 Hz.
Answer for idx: 6.55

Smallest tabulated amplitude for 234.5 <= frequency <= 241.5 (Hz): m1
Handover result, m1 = 6.19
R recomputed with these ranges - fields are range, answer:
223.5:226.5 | 6.54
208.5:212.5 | 5.29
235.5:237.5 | 6.53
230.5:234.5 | 6.87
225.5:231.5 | 6.46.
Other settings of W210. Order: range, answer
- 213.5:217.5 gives 6.04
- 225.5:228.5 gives 6.51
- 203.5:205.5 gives 5.28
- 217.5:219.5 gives 6.33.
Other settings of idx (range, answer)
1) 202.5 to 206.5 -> 5.12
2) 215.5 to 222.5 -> 6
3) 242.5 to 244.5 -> 5.94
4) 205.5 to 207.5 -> 5.56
